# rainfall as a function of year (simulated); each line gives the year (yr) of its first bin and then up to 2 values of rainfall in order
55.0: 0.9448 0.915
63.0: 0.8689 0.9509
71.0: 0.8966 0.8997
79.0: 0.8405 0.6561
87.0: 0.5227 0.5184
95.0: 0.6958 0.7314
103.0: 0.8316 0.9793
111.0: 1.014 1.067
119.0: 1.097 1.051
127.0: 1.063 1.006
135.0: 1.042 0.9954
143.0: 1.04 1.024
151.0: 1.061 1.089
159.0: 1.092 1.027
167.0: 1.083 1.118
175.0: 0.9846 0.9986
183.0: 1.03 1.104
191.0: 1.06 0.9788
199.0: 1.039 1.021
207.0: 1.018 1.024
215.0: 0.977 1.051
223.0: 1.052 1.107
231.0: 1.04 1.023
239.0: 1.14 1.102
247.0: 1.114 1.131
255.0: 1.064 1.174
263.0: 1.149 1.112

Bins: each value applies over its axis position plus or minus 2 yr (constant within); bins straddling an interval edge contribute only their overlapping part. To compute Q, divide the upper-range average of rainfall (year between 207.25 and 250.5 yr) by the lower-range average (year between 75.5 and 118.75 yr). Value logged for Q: 1.33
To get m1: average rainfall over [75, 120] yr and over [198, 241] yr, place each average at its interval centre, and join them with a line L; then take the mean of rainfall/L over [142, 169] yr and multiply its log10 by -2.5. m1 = -0.151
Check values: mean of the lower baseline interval 0.812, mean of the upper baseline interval 1.04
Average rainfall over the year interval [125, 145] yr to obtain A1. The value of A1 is 1.03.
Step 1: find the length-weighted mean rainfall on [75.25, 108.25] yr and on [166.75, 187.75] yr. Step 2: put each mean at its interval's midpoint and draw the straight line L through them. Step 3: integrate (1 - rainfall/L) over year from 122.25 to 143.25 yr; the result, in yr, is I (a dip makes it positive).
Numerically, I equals -3.6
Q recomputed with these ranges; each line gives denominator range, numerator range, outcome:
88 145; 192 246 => 1.12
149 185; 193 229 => 0.98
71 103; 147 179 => 1.48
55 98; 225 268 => 1.41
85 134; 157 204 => 1.18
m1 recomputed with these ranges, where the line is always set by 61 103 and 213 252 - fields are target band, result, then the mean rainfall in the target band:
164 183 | -0.10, 1.04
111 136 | -0.24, 1.05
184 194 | -0.09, 1.07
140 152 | -0.16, 1.04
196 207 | -0.02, 1.02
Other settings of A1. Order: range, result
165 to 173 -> 1.1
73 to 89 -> 0.73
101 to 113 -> 0.942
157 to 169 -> 1.07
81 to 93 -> 0.566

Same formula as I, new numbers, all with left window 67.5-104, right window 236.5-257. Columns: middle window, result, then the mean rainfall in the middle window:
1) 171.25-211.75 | -2.0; 1.03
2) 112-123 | -3.5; 1.07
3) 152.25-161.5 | -1.9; 1.08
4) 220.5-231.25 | -0.1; 1.07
